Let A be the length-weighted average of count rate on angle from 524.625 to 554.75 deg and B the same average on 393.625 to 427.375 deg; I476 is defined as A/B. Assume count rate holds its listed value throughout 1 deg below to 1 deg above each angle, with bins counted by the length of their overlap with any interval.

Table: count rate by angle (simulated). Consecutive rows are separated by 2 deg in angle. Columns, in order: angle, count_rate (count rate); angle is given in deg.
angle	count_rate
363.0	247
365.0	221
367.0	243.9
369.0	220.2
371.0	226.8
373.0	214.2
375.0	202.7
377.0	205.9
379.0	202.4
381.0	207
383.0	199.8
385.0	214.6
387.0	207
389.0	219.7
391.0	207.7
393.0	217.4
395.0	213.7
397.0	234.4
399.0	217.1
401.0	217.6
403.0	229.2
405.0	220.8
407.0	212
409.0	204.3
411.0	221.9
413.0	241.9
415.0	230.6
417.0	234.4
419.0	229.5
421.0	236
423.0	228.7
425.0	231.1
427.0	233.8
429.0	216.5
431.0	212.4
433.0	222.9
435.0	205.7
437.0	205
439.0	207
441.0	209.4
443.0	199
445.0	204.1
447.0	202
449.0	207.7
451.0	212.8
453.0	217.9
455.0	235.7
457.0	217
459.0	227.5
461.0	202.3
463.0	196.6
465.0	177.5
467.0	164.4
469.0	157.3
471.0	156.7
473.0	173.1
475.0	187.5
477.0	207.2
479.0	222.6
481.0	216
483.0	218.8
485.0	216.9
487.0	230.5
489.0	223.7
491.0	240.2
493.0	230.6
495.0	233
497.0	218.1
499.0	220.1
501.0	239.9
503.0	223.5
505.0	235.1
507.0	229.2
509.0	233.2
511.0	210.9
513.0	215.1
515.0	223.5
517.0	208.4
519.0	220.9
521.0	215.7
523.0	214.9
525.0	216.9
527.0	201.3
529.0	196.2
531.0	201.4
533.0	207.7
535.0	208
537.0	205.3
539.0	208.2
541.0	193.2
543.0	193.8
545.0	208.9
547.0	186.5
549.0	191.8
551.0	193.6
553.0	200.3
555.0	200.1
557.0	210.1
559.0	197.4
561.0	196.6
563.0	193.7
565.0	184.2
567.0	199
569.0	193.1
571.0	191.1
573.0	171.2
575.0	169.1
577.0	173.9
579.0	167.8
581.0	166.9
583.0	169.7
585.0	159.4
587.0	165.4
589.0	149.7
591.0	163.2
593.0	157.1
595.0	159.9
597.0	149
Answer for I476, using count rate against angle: 0.89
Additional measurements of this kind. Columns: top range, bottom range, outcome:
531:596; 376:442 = 0.85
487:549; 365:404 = 1.00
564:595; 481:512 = 0.76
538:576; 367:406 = 0.90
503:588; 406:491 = 0.94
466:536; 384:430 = 0.95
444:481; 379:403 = 0.93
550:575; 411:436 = 0.85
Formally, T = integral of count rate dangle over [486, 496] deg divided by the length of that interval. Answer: 232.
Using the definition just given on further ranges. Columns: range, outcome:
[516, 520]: 215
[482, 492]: 226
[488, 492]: 232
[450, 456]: 222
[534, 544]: 202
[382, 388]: 207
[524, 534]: 205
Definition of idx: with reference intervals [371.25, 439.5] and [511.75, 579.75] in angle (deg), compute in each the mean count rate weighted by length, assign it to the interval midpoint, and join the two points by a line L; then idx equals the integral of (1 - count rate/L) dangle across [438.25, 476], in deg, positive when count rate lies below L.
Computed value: 2.4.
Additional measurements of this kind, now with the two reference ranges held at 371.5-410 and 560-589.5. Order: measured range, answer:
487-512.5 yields -4.8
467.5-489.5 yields -0.4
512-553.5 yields -4.5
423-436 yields -1.0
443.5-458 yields -0.9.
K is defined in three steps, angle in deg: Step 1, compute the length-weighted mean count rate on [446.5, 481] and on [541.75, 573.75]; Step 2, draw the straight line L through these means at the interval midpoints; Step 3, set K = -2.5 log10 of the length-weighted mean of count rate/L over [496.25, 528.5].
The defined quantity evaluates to -0.12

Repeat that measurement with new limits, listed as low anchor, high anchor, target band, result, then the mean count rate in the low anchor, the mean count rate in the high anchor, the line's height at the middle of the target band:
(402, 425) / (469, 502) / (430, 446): 0.07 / 227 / 213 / 222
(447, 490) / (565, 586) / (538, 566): -0.08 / 203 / 177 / 182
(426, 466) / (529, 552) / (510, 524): -0.07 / 211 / 200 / 202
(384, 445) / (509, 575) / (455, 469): 0.08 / 219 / 202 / 213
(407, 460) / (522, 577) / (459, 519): -0.02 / 219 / 197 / 208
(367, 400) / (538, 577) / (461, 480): 0.11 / 214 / 193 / 204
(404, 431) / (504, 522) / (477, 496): -0.01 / 226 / 221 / 223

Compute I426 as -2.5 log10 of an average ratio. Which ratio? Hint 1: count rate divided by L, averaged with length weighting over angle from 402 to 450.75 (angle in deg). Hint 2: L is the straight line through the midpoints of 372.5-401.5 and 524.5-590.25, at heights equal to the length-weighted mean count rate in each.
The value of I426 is -0.06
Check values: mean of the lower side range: 212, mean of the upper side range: 190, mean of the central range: 218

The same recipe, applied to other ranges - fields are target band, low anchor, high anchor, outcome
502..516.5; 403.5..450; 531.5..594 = -0.13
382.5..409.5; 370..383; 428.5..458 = -0.03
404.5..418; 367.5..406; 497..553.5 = -0.05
